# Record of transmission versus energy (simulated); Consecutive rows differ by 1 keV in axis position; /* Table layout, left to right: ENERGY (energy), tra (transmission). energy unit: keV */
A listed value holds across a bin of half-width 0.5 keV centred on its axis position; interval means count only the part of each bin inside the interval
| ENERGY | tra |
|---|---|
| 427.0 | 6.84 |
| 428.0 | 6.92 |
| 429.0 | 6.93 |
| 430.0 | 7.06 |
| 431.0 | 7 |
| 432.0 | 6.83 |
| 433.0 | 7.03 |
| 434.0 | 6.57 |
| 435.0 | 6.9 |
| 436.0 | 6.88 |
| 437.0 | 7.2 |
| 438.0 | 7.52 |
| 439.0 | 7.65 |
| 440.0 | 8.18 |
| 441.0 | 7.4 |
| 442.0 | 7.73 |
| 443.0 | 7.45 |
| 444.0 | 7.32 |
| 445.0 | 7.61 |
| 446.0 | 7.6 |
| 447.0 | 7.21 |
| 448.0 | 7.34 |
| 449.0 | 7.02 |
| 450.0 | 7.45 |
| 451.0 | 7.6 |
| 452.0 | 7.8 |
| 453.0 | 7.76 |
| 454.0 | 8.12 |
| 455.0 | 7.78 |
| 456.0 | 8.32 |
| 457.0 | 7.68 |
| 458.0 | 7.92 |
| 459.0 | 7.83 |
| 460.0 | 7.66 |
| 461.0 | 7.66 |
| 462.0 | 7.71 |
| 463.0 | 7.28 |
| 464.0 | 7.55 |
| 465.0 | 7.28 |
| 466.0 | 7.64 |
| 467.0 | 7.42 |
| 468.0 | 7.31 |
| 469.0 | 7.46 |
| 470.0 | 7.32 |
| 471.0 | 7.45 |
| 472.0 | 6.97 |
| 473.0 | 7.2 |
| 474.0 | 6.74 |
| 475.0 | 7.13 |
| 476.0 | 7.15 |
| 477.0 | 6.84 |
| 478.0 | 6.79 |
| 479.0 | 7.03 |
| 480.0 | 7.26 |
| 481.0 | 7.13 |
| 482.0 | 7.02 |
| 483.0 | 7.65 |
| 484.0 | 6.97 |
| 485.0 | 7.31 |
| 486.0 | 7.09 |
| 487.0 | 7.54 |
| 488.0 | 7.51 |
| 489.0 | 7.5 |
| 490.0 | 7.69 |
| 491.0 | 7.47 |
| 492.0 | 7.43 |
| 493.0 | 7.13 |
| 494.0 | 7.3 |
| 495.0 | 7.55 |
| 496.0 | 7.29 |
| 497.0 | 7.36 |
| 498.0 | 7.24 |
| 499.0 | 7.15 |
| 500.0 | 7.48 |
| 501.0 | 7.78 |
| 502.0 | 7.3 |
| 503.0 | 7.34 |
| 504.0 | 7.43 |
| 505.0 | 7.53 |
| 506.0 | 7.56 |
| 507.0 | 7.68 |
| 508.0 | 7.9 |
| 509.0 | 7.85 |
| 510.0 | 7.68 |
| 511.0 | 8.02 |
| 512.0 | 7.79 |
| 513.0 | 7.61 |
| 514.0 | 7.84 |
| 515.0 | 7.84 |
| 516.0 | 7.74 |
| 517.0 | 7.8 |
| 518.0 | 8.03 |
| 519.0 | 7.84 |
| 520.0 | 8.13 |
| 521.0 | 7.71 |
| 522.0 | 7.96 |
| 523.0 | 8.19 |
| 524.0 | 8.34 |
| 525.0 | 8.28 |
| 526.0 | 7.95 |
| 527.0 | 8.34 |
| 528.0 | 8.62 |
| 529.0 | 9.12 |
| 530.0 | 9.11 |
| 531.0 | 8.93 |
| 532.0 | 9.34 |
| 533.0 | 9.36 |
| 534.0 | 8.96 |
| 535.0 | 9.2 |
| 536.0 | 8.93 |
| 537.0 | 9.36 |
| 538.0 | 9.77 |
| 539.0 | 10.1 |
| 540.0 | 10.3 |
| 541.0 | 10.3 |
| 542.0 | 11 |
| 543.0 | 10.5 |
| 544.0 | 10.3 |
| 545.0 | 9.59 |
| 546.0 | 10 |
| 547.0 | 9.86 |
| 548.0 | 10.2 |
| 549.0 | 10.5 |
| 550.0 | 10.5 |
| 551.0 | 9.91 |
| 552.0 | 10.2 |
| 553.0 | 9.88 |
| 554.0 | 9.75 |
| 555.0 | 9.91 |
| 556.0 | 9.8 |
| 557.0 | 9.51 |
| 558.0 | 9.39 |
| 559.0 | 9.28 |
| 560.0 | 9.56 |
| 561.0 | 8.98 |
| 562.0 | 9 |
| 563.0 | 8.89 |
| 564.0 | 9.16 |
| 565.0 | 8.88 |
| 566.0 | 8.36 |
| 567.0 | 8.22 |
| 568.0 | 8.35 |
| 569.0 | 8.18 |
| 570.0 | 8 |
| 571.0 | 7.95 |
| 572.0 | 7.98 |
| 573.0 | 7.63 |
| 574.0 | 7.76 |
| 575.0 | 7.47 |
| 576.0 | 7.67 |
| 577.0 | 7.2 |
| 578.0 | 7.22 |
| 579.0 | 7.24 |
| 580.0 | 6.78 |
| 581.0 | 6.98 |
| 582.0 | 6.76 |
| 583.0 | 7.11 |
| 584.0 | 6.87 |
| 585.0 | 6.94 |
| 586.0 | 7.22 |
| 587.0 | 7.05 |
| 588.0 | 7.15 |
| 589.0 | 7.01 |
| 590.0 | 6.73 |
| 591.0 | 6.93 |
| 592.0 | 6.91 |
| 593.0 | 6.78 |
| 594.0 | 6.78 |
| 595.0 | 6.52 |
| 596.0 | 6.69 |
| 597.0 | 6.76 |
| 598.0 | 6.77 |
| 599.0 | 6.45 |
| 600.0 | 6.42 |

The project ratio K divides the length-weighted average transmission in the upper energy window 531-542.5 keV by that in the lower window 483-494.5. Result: 1.31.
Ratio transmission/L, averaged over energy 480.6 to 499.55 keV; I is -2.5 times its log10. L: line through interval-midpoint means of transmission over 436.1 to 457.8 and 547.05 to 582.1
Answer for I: 0.09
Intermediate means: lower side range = 7.6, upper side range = 8.7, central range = 7.33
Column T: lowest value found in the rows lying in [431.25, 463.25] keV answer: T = 6.57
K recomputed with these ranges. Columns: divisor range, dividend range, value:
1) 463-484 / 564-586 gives 1.06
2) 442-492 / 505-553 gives 1.20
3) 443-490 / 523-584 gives 1.20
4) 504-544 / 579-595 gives 0.81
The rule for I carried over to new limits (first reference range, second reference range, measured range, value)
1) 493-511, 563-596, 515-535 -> -0.127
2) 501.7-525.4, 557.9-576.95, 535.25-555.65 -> -0.223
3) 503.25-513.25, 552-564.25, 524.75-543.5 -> -0.088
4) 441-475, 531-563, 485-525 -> 0.141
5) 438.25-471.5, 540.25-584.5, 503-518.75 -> 0.068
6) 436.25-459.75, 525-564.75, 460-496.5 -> 0.128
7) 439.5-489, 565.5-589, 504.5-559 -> -0.200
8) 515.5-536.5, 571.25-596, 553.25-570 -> -0.185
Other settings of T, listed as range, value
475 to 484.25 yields 6.79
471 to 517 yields 6.74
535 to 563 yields 8.89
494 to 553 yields 7.15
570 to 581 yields 6.78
